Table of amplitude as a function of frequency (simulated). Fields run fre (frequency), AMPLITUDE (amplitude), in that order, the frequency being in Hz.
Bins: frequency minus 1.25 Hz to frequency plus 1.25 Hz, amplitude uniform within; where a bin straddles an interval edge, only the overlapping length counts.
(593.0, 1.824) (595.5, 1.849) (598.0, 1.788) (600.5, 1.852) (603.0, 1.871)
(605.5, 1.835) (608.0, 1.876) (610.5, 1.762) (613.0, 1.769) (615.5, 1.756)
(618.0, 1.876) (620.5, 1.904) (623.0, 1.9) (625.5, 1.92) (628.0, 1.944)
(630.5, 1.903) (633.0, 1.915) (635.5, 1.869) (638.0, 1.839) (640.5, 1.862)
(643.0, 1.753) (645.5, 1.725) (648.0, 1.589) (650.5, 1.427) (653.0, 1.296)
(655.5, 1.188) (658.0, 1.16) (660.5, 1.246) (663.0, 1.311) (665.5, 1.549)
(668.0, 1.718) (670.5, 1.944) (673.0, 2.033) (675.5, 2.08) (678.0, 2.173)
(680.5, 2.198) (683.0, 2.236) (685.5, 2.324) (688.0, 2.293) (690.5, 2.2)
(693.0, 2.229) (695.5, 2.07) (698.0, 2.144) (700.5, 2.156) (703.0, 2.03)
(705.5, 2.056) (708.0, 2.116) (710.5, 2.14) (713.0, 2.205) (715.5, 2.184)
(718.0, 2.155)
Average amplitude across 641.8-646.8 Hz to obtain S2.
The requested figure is 1.74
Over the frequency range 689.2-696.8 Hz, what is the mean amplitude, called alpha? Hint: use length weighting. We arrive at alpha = 2.17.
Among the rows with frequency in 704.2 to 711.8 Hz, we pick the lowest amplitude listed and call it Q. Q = 2.056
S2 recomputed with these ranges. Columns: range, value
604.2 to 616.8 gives 1.8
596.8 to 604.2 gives 1.84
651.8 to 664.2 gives 1.24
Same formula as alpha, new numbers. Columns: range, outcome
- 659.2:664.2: 1.28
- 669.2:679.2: 2.06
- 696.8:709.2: 2.1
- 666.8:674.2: 1.9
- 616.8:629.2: 1.91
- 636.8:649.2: 1.75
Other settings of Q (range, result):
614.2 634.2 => 1.756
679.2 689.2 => 2.198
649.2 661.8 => 1.16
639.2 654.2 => 1.296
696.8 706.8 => 2.03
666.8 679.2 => 1.718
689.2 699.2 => 2.07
